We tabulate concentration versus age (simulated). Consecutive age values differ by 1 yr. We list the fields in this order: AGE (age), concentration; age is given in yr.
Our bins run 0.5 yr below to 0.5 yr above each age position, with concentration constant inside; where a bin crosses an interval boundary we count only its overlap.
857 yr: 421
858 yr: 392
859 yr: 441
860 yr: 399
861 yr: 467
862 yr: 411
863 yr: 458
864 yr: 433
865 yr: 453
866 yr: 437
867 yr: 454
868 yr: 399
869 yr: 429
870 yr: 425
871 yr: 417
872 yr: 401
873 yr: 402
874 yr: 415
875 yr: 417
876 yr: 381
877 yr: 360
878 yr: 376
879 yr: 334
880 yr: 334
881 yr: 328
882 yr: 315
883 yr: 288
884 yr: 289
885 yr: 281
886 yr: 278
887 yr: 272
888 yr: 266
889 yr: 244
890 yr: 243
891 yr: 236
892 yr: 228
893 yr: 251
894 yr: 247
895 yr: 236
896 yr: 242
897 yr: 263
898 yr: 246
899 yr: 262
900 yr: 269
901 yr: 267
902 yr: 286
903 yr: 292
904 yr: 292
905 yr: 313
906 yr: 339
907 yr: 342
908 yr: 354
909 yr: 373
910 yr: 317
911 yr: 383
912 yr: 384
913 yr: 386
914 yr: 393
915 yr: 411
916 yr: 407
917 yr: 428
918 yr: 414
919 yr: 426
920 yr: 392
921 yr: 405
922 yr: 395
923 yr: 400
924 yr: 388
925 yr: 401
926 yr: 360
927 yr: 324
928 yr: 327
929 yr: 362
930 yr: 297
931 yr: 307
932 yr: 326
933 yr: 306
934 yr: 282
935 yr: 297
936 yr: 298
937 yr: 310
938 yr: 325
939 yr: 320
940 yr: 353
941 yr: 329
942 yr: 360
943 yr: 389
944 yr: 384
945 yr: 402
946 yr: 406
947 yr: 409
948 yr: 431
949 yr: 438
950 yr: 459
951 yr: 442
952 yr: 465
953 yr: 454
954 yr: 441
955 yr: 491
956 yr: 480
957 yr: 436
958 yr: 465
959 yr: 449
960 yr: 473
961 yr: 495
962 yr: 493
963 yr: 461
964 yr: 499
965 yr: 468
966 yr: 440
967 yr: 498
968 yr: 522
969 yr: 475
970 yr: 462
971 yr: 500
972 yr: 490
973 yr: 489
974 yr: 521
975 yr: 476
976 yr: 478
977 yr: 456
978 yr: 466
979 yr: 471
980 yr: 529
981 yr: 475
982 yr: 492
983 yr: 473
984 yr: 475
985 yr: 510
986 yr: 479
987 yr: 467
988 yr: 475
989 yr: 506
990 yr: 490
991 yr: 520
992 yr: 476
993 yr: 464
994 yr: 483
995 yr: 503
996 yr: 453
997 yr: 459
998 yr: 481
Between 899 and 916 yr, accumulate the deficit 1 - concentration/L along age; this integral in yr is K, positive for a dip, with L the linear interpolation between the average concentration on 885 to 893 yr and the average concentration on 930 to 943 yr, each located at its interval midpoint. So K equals -3.5 yr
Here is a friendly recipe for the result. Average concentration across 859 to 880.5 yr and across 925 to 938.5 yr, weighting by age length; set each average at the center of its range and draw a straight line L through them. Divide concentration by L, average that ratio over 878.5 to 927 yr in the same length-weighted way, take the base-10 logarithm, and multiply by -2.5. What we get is 0.11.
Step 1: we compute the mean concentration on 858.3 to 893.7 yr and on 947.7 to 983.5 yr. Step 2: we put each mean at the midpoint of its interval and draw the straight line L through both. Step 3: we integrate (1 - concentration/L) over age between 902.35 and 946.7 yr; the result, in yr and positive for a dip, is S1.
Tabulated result 6.70 yr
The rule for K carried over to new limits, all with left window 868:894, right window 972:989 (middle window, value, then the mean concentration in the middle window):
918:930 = 0.5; 378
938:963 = 0.7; 426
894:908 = 3.0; 282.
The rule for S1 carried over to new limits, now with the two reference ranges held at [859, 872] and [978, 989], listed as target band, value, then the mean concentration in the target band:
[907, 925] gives 2.52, 390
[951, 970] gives 0.12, 471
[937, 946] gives 2.09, 358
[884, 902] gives 7.59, 257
